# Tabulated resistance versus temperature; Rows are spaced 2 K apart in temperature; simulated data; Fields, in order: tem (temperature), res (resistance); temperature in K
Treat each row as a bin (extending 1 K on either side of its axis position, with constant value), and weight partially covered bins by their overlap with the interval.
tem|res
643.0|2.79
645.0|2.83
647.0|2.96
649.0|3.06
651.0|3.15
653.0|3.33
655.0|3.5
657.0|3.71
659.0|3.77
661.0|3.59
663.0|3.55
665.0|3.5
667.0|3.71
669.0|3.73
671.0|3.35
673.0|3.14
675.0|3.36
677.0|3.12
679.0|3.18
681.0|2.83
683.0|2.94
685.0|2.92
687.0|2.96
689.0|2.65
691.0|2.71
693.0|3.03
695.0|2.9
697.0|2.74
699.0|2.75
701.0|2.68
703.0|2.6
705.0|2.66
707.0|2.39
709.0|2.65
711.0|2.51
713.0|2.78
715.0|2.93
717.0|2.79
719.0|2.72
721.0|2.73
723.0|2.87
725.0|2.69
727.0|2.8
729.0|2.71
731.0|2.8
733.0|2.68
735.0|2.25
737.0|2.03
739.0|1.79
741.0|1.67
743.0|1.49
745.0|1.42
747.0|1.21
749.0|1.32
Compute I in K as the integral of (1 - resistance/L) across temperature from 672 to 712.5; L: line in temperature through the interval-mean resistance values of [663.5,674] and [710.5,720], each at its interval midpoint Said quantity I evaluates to 3.7 K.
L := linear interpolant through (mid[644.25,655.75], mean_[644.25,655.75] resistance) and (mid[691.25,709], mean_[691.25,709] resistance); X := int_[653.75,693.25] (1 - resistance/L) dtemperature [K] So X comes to -4.32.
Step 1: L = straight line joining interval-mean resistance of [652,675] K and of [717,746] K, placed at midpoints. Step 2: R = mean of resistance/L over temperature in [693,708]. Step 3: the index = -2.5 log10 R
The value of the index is 0.07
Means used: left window 3.53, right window 2.35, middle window 2.7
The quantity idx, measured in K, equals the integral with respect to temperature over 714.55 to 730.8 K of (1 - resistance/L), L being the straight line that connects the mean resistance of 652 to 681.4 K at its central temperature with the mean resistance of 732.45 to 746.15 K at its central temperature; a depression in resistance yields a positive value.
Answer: -4.02 K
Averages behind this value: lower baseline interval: 3.44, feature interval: 2.78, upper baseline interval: 1.87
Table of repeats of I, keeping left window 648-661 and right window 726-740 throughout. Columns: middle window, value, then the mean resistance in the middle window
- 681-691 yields 0.61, 2.85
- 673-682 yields 0.05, 3.12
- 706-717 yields 0.17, 2.66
